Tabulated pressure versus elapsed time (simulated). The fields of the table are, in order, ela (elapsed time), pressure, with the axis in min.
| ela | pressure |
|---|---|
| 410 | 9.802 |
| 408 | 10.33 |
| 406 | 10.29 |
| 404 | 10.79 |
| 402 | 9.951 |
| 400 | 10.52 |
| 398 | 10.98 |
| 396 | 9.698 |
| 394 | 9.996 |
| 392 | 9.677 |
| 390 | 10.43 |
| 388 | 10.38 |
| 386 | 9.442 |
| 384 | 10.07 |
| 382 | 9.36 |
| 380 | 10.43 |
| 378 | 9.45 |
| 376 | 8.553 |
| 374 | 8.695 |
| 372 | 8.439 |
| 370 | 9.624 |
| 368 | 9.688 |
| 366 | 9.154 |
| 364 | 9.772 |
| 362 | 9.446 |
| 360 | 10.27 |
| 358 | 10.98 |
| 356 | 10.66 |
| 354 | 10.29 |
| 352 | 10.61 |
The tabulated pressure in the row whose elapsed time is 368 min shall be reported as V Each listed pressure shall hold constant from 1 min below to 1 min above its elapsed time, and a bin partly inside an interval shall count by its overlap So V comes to 9.688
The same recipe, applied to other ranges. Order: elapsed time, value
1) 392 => 9.677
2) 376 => 8.553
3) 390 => 10.43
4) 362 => 9.446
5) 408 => 10.33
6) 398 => 10.98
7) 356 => 10.66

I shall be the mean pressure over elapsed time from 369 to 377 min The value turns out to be 8.83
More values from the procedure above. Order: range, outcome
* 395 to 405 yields 10.4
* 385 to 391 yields 10.1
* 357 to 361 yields 10.6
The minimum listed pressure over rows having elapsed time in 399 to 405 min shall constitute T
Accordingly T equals 9.951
